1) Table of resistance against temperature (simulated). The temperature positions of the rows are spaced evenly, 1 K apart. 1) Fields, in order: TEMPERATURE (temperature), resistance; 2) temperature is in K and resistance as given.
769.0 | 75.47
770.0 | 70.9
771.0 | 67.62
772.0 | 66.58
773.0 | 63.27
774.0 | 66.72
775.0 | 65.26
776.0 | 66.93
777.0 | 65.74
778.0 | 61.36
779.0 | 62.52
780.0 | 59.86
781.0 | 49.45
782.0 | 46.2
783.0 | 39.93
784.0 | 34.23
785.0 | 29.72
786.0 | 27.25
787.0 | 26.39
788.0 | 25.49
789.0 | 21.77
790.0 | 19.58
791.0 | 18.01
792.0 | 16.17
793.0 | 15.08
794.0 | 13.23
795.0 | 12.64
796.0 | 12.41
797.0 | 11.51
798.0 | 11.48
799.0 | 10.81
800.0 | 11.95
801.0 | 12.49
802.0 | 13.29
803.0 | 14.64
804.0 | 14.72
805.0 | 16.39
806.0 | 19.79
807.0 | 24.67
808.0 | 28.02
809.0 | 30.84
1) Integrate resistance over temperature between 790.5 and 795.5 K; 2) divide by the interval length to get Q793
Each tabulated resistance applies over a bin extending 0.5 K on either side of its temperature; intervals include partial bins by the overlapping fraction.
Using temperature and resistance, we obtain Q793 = 15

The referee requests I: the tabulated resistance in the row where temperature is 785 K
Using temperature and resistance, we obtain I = 29.72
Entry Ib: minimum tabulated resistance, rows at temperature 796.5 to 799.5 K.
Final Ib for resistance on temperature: 10.81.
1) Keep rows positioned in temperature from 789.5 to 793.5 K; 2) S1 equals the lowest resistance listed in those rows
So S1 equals 15.08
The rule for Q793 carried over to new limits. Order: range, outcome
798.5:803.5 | 12.6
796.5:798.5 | 11.5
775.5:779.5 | 64.1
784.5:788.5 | 27.2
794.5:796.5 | 12.5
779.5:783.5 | 48.9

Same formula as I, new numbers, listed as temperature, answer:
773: 63.27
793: 15.08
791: 18.01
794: 13.23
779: 62.52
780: 59.86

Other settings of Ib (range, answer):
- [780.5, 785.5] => 29.72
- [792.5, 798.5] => 11.48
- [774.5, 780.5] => 59.86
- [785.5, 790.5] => 19.58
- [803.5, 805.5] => 14.72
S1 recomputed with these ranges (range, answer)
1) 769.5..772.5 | 66.58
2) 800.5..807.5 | 12.49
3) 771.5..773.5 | 63.27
